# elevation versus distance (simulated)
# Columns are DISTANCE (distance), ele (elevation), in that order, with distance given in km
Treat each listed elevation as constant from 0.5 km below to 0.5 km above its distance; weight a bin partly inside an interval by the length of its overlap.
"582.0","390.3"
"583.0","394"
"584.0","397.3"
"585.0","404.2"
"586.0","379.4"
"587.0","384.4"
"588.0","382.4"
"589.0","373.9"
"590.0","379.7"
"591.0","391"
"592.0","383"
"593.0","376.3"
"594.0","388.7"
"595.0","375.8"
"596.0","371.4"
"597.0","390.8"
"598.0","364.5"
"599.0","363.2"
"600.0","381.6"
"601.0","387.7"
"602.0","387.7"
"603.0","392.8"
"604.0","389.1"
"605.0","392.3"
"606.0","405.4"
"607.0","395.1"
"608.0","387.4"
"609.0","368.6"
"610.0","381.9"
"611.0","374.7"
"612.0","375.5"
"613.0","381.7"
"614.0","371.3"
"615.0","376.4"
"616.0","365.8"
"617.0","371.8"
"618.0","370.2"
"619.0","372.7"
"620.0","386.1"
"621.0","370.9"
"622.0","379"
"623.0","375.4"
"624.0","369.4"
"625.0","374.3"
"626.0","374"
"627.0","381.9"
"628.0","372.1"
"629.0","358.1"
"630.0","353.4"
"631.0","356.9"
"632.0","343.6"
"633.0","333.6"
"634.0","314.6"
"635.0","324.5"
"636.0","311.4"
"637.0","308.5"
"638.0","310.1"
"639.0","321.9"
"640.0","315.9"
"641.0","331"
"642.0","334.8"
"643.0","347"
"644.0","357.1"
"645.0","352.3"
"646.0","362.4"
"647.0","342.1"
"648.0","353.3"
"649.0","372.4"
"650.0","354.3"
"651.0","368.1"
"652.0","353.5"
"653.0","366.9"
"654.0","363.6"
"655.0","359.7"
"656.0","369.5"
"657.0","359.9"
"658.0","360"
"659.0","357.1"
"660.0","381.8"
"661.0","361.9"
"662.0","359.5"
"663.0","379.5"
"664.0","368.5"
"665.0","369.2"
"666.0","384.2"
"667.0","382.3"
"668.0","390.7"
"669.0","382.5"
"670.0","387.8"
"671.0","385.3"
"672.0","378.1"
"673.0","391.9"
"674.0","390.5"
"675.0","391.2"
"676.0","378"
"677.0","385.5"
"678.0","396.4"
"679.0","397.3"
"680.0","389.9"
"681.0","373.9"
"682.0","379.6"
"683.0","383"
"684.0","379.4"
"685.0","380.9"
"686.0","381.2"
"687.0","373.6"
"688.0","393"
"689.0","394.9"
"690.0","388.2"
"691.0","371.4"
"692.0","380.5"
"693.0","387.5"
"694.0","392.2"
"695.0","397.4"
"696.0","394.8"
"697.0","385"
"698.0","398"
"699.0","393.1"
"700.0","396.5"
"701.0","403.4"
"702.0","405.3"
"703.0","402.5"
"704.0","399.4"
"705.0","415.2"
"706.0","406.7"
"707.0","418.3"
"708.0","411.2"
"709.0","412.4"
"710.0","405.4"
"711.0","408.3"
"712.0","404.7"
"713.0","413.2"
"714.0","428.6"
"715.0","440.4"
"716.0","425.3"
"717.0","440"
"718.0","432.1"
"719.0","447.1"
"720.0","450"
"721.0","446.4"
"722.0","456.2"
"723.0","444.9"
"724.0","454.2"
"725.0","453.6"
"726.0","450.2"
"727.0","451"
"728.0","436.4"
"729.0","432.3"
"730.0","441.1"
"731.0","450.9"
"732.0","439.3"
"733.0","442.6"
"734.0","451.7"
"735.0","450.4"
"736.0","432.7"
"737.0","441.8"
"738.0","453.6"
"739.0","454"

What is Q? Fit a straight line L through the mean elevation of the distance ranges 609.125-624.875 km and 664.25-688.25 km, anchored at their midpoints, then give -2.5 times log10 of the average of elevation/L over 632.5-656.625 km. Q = 0.11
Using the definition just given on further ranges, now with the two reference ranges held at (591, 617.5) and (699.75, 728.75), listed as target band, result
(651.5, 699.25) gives 0.08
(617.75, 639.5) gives 0.11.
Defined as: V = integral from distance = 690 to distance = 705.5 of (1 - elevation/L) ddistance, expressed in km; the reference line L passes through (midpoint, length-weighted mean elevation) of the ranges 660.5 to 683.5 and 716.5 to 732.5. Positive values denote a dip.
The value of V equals 0.7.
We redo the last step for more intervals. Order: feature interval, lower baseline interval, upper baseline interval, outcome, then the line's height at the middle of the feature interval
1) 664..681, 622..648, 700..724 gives -0.1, 383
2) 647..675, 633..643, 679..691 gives -1.6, 352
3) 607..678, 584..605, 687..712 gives 4.7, 390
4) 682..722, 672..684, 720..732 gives 1.1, 417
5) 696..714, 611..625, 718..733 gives 1.1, 432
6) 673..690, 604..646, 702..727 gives 0.7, 403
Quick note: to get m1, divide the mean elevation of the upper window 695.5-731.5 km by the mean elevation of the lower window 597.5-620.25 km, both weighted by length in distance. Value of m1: 1.11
